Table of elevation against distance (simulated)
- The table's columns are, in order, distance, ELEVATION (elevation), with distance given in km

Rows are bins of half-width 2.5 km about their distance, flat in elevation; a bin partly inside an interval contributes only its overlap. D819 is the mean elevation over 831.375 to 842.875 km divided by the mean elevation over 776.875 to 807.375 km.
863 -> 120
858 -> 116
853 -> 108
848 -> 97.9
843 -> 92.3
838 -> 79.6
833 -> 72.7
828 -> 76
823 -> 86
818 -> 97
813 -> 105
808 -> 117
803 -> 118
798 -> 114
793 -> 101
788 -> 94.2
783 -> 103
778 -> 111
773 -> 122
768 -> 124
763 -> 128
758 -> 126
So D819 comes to 0.74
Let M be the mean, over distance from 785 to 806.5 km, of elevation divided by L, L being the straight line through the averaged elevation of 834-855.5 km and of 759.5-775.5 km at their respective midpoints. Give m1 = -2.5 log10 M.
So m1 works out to 0.06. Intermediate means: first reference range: 125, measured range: 107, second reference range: 92.9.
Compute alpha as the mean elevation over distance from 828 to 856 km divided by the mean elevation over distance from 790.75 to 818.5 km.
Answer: 0.81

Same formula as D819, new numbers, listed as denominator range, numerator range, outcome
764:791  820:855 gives 0.78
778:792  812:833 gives 0.87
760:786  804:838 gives 0.79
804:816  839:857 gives 0.89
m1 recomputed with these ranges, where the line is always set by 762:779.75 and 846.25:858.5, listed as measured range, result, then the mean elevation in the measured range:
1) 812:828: 0.217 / 92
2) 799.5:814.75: 0.008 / 114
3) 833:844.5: 0.301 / 82.5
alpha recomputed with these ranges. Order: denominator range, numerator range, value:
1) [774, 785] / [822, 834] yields 0.71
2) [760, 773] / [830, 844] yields 0.64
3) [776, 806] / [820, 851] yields 0.79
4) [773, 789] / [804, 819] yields 1.02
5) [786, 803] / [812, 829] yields 0.86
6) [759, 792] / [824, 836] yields 0.67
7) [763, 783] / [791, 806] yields 0.94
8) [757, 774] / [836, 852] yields 0.73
